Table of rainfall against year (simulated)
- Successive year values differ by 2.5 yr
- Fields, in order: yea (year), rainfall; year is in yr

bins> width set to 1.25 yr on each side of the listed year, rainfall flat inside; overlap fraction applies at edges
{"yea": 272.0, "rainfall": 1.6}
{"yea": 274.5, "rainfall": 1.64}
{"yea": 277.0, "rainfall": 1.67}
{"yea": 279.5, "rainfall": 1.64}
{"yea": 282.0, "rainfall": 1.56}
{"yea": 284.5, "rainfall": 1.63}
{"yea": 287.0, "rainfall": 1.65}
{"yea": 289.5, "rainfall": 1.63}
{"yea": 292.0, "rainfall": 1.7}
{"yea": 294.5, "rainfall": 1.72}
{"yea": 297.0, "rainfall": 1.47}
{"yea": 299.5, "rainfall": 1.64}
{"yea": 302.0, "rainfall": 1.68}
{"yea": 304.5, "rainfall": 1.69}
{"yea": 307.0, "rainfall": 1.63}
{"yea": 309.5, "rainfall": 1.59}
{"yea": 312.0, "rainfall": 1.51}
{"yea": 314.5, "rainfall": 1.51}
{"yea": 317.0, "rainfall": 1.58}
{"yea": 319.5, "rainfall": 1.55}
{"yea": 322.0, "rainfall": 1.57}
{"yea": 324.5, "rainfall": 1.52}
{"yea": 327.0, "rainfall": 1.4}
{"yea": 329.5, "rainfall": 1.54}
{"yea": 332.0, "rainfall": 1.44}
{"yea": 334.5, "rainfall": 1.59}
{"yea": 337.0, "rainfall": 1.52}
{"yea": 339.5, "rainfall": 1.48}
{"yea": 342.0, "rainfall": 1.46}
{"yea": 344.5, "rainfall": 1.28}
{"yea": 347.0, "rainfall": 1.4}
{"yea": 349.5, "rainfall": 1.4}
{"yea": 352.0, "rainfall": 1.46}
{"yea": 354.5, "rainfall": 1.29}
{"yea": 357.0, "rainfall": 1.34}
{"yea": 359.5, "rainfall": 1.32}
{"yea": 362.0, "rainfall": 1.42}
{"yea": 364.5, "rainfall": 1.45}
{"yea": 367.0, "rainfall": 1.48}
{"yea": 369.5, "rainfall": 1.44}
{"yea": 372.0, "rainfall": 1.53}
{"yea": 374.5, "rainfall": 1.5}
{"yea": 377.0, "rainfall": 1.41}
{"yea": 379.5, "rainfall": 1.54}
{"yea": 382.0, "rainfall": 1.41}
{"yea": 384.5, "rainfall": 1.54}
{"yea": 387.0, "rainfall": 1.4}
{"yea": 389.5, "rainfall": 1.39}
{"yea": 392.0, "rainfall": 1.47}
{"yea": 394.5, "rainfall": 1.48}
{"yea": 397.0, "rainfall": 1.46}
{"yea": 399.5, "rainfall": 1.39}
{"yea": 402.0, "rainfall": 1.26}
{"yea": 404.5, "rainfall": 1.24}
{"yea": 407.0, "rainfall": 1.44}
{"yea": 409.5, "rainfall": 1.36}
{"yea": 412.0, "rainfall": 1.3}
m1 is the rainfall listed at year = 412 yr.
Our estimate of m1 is 1.3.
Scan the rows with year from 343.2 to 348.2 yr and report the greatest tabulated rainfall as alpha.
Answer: 1.4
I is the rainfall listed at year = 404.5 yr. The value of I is 1.24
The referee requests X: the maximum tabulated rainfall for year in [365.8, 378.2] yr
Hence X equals 1.53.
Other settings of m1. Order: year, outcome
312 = 1.51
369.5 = 1.44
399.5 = 1.39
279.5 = 1.64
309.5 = 1.59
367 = 1.48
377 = 1.41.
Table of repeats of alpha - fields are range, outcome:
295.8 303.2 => 1.68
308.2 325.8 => 1.59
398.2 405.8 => 1.39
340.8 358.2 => 1.46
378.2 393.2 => 1.54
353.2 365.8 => 1.45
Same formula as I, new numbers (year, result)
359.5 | 1.32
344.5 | 1.28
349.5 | 1.4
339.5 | 1.48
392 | 1.47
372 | 1.53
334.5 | 1.59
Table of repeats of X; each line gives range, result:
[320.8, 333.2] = 1.57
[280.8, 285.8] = 1.63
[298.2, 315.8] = 1.69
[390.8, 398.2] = 1.48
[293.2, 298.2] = 1.72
